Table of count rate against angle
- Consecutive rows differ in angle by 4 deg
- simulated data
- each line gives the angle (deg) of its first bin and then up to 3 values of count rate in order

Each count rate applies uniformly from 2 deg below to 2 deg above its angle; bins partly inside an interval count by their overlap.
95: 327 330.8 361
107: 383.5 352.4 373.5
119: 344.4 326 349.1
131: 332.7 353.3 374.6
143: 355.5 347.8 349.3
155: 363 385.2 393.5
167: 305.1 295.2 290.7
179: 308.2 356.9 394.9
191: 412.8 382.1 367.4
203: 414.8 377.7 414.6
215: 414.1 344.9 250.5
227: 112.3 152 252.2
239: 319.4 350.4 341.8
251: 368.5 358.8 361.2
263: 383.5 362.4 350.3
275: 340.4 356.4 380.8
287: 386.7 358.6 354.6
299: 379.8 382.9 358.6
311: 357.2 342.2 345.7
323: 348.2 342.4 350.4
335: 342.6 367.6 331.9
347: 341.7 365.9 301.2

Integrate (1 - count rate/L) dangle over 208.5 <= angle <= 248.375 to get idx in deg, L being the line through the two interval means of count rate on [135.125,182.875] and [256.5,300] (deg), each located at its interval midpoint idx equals 6.7 deg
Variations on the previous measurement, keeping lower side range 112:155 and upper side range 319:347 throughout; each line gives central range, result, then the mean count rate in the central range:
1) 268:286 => -0.6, 359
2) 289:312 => -1.2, 366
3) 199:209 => -1.2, 390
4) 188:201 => -1.4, 388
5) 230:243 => 3.1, 265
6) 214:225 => 0.6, 329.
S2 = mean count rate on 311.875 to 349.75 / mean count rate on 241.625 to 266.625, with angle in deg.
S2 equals 0.96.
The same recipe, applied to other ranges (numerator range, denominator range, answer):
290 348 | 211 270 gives 1.12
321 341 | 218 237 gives 1.62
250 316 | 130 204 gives 1.02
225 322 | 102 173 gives 0.95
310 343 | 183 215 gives 0.88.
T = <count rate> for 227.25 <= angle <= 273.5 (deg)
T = 319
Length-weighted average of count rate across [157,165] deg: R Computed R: 389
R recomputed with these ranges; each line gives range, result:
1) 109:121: 357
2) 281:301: 372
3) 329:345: 348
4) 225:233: 132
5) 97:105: 346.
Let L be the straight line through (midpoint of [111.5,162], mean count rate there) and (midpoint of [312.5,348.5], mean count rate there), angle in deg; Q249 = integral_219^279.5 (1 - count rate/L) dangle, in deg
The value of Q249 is 6.8 deg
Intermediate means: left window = 355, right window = 346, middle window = 311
